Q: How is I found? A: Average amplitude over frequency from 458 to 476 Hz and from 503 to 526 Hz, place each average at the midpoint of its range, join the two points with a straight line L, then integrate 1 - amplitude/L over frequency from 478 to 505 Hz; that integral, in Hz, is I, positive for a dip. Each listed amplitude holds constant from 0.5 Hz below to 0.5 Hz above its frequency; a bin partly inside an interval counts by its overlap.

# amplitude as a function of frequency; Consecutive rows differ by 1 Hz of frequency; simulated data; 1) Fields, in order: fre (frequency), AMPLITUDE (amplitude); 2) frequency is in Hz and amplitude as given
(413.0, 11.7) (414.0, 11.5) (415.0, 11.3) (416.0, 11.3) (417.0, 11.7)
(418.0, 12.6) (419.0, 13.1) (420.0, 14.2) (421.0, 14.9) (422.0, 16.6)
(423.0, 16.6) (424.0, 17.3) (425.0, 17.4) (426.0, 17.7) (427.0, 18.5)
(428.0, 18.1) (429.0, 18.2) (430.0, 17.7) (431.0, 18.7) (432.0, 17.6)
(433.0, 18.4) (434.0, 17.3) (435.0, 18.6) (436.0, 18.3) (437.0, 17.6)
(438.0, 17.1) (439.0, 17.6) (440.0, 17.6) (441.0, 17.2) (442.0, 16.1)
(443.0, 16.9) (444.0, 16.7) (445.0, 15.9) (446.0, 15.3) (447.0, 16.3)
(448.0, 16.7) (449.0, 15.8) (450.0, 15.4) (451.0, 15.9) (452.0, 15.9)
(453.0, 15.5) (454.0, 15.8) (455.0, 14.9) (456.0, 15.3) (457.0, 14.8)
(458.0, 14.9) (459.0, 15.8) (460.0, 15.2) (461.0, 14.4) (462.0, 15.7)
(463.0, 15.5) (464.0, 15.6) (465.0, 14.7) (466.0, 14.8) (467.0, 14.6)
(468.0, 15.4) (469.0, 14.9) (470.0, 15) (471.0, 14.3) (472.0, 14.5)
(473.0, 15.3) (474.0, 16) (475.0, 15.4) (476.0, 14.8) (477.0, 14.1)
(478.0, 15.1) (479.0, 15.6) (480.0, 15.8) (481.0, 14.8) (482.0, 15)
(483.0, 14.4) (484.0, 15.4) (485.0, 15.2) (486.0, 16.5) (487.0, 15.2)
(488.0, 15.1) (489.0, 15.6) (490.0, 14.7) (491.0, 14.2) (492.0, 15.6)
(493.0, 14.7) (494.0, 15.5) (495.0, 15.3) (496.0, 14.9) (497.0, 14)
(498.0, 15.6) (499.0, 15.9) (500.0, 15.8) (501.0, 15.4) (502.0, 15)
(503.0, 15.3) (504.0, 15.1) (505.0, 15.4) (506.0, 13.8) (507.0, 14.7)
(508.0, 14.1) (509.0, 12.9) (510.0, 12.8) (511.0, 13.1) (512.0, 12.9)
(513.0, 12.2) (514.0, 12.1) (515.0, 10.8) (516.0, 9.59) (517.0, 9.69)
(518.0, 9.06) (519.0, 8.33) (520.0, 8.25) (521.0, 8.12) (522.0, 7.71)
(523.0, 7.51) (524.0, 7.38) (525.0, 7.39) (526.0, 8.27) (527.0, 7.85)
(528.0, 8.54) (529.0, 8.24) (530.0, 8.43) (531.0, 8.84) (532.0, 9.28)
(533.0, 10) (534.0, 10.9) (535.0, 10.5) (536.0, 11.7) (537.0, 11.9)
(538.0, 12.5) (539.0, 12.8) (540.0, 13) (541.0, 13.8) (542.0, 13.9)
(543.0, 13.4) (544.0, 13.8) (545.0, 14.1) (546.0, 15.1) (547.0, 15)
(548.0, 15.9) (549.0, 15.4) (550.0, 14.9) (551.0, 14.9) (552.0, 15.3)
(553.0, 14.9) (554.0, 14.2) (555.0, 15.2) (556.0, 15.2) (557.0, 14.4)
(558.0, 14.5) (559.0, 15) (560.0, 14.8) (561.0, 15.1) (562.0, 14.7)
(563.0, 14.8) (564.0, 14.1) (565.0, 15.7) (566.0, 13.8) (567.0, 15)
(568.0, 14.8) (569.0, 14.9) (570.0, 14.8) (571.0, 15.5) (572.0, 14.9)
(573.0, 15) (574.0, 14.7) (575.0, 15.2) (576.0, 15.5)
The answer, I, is -4.62 Hz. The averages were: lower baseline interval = 15.1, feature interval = 15.2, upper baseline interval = 11.1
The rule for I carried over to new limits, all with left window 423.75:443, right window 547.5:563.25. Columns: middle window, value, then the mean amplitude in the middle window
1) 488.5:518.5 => 4.26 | 13.9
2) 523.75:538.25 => 5.67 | 9.43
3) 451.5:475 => 2.58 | 15.2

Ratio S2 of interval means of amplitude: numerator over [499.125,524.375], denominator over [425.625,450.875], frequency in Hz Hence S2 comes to 0.7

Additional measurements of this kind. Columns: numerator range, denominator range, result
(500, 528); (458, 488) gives 0.75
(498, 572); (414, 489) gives 0.81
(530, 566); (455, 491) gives 0.90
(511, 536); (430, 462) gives 0.57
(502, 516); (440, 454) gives 0.83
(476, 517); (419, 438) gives 0.83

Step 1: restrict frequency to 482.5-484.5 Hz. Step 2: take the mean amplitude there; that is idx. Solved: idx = 14.9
